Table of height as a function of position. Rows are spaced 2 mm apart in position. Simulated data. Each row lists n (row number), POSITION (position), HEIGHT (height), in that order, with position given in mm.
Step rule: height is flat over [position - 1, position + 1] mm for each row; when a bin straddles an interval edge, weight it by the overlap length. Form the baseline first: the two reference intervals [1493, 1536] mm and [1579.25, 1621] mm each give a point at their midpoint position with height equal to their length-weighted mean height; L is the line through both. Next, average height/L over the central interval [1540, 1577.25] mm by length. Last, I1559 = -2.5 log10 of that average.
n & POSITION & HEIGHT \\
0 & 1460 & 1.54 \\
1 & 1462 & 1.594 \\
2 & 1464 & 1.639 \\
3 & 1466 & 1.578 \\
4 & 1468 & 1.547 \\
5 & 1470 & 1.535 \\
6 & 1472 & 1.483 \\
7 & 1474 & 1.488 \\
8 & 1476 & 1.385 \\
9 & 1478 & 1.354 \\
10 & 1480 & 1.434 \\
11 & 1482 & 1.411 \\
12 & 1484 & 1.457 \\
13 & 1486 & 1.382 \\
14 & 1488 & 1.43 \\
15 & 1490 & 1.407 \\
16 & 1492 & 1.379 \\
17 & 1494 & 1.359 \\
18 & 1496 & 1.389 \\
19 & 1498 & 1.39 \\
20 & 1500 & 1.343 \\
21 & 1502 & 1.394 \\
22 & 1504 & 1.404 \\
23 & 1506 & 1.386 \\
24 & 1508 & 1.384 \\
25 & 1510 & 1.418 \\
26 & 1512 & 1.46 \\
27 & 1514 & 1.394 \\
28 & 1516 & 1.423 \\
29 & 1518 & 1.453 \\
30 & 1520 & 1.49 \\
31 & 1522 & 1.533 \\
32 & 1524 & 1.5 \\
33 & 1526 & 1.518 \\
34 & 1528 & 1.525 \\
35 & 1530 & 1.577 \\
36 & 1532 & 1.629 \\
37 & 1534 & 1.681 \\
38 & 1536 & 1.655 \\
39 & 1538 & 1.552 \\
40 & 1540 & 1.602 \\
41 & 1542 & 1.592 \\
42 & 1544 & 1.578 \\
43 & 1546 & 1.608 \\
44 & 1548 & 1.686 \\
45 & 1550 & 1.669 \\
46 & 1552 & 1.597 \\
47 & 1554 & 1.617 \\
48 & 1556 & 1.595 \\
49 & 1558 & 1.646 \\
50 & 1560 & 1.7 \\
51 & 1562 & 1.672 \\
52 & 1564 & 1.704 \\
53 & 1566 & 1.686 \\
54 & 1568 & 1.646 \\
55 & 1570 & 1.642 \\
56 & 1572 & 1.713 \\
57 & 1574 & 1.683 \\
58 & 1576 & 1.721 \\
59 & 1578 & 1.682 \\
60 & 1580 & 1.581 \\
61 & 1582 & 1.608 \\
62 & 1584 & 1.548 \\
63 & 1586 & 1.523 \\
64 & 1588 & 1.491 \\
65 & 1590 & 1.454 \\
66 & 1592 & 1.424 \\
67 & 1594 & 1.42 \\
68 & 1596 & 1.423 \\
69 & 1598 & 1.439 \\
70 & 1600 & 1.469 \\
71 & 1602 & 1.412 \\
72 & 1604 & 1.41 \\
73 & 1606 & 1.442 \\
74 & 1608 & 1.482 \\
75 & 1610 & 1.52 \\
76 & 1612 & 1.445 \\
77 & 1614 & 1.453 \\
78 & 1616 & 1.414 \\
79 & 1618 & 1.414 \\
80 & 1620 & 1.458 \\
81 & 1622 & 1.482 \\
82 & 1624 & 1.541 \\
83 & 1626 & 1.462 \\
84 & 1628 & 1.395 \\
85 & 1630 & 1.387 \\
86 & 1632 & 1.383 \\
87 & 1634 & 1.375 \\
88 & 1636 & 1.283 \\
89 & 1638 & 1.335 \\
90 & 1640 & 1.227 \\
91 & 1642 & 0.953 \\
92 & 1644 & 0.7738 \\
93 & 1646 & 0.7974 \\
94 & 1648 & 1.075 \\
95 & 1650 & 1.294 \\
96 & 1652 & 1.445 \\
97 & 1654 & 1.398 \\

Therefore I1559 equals -0.13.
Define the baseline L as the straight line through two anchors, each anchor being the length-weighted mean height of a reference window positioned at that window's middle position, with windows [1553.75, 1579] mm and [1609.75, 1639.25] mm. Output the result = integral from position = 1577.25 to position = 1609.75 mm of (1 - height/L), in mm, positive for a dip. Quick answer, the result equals 1.4 mm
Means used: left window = 1.67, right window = 1.42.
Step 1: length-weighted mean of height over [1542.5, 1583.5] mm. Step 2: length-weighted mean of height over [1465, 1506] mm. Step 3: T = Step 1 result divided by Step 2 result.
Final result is 1.16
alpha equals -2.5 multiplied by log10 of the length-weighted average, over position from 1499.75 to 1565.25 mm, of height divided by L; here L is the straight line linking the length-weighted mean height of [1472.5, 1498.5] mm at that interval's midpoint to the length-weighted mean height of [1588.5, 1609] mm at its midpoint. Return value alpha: -0.09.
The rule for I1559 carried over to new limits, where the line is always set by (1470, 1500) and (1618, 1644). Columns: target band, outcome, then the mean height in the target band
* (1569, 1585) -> -0.20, 1.65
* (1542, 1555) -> -0.18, 1.62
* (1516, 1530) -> -0.08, 1.5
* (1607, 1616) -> -0.09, 1.47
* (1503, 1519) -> -0.01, 1.42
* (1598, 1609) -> -0.07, 1.44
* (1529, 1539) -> -0.17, 1.62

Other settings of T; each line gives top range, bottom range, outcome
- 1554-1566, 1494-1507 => 1.20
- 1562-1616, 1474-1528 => 1.08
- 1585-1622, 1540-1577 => 0.88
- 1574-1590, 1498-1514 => 1.14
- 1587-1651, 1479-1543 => 0.92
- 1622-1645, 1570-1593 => 0.81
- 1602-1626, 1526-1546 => 0.91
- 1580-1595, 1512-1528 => 1.02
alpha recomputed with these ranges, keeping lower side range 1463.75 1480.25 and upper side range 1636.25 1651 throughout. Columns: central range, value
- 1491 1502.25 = 0.04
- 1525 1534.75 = -0.17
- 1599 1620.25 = -0.24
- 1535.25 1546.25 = -0.20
